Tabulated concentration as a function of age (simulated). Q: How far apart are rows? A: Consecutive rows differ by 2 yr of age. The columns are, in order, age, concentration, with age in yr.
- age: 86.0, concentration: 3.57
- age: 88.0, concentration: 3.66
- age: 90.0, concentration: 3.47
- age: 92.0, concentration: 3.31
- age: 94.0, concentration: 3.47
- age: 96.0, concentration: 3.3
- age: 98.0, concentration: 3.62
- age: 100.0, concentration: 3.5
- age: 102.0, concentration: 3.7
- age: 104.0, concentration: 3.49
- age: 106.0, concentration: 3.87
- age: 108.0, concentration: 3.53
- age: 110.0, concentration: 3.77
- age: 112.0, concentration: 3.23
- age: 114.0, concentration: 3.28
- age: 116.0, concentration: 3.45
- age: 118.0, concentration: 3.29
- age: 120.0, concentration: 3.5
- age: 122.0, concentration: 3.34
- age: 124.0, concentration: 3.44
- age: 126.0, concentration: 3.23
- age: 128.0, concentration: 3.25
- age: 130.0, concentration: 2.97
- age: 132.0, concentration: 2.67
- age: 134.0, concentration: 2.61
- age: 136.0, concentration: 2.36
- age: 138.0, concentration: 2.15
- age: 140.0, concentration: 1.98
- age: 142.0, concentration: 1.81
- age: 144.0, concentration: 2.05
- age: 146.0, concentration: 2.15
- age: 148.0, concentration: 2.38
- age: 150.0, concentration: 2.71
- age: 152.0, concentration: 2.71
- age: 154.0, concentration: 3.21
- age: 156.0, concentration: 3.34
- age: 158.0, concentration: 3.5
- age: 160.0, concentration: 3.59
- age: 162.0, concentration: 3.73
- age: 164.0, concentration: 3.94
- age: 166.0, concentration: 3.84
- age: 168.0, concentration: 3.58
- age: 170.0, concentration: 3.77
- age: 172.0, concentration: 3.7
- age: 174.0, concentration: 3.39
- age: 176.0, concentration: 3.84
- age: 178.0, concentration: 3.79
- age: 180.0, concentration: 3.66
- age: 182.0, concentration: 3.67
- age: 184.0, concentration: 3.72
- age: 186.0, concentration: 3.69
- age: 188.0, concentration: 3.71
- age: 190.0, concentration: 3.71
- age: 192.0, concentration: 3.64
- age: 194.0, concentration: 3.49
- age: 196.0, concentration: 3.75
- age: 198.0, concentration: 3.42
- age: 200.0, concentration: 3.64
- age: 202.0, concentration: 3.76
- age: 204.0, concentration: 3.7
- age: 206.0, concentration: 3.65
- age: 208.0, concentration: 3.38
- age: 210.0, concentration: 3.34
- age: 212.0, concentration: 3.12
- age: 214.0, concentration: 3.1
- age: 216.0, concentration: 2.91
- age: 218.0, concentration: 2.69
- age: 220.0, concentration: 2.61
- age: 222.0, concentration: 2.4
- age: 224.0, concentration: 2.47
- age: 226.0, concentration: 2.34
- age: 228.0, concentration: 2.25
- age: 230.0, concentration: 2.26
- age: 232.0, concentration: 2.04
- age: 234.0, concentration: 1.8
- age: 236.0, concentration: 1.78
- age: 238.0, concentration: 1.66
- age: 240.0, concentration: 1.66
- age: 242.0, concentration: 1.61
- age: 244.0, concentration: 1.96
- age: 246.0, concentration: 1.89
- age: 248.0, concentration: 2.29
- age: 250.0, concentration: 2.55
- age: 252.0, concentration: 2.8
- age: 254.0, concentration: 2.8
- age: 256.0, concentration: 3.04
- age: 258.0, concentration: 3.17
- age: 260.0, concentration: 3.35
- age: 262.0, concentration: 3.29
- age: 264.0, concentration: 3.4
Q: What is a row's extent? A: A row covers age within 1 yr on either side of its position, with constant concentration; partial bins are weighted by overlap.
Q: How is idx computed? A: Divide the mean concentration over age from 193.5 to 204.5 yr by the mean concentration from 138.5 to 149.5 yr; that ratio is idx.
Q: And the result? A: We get 1.72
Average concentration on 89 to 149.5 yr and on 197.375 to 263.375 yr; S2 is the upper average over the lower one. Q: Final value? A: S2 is 0.88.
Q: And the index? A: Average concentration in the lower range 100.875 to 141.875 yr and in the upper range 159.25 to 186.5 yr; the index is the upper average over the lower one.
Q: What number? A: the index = 1.19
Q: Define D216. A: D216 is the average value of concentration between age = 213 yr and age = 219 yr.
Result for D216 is 2.9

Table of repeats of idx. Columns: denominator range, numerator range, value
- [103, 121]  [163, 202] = 1.06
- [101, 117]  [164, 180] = 1.05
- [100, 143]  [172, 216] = 1.15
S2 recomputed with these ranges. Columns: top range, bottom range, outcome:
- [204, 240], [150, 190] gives 0.72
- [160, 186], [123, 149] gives 1.46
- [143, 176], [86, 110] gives 0.91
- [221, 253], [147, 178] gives 0.62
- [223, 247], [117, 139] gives 0.66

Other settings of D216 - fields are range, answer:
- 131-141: 2.35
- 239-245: 1.74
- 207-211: 3.36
